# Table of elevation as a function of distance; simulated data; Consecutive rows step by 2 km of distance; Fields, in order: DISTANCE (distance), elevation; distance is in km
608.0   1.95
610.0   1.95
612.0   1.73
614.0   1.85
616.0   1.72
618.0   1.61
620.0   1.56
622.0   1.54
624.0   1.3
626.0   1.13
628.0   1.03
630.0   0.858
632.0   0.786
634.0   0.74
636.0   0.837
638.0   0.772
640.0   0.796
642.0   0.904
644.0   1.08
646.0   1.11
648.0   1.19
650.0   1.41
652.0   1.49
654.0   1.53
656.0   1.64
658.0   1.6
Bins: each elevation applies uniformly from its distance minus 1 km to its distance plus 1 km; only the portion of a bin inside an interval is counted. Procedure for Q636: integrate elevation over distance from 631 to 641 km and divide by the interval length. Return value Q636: 0.786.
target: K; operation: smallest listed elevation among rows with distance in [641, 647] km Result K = 0.904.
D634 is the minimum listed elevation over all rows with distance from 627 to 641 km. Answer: 0.74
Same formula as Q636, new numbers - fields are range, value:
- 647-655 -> 1.4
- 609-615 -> 1.84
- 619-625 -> 1.47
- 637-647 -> 0.932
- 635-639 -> 0.804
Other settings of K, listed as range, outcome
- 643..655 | 1.08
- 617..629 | 1.03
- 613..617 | 1.72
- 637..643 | 0.772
